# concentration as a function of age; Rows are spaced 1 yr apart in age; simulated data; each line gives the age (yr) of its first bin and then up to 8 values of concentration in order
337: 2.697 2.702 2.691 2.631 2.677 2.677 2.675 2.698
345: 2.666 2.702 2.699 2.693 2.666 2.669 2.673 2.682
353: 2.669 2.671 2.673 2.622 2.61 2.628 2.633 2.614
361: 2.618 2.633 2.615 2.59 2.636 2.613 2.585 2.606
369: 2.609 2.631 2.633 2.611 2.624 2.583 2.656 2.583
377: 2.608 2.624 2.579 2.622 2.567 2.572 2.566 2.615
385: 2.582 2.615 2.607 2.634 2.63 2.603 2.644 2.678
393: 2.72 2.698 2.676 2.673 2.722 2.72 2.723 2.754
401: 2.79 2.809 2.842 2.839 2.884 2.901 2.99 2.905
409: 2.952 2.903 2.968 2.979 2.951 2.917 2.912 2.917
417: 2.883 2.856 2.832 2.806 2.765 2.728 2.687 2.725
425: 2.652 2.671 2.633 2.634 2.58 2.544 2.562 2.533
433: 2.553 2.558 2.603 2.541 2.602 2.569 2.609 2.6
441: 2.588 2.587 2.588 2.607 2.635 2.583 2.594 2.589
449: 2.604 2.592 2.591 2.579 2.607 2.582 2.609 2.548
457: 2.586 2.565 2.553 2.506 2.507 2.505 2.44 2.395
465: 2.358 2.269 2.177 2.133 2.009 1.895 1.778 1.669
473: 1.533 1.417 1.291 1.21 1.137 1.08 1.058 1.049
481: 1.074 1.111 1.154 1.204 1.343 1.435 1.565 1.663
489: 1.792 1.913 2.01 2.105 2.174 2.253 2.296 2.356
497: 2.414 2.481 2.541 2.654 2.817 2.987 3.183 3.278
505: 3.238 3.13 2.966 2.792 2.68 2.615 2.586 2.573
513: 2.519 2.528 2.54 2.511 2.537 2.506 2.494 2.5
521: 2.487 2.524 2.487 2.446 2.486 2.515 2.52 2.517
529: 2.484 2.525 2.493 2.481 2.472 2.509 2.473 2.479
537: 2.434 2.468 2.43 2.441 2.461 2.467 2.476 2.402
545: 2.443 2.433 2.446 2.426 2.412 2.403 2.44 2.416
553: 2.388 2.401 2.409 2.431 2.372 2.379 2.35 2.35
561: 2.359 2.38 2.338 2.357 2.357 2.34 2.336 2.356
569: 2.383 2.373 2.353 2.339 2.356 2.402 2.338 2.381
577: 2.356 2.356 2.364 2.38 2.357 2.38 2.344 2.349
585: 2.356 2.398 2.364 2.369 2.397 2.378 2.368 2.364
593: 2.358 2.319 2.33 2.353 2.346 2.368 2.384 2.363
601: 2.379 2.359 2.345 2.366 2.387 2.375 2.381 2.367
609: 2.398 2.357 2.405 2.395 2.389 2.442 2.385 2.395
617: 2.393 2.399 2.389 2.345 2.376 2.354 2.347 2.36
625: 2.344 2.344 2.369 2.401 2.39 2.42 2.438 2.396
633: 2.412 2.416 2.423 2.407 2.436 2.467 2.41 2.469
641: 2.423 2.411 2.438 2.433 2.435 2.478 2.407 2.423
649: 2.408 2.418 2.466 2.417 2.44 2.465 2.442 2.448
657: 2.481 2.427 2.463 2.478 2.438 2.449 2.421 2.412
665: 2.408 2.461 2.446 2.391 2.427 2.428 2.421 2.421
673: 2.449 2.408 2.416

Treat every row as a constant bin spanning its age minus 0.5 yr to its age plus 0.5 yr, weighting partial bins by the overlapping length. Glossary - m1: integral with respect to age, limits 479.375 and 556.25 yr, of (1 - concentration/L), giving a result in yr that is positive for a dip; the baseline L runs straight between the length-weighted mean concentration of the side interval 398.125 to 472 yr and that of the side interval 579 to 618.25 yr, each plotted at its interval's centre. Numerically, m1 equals 4.0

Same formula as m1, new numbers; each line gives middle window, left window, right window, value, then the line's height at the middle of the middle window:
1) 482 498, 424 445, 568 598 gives 4.24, 2.51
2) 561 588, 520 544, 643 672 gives 1.14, 2.47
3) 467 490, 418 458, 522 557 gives 9.83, 2.55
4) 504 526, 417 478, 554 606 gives -2.30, 2.39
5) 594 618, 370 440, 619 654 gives 0.71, 2.45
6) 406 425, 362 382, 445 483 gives -4.12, 2.35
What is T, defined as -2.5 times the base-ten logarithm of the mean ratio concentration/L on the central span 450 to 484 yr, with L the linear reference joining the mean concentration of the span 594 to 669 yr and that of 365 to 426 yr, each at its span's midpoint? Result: 0.32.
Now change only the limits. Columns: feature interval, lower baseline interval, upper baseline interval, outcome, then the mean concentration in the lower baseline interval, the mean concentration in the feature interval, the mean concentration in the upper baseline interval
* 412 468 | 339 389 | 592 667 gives -0.019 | 2.63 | 2.61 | 2.4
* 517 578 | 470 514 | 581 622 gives -0.100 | 2.05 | 2.43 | 2.37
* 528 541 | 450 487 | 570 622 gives -0.151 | 1.92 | 2.48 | 2.37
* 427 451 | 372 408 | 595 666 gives 0.018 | 2.69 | 2.59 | 2.41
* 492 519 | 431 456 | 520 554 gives -0.060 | 2.59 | 2.65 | 2.46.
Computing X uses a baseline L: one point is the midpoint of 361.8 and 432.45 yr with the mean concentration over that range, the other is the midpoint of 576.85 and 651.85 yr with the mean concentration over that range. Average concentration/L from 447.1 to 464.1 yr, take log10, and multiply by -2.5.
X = 0.03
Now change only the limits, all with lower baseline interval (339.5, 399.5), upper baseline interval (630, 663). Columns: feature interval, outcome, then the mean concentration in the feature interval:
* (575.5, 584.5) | 0.05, 2.36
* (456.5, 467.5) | 0.06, 2.44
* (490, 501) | 0.10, 2.33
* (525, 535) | 0.01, 2.5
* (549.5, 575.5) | 0.06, 2.37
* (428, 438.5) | 0.01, 2.57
